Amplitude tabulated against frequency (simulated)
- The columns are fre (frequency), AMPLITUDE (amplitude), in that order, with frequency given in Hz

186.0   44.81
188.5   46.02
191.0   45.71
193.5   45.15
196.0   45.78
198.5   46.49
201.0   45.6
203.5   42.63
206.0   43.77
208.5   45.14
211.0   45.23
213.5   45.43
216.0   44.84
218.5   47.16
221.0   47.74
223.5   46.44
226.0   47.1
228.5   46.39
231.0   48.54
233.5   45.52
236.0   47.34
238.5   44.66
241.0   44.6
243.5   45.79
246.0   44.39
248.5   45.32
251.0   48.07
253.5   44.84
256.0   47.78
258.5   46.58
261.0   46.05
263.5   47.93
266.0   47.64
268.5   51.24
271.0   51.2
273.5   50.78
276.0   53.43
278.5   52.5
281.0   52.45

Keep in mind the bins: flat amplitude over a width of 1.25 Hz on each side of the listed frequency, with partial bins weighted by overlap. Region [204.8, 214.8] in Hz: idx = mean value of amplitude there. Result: 44.9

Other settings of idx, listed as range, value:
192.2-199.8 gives 45.8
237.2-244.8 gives 45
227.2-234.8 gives 46.8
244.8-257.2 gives 46.1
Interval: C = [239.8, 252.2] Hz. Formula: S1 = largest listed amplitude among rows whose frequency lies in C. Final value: 48.07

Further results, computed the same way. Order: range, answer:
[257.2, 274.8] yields 51.24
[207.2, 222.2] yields 47.74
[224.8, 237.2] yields 48.54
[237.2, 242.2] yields 44.66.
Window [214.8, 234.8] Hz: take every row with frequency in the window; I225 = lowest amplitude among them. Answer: 44.84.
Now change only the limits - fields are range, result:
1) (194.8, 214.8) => 42.63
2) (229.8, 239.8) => 44.66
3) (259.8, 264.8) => 46.05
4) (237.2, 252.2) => 44.39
